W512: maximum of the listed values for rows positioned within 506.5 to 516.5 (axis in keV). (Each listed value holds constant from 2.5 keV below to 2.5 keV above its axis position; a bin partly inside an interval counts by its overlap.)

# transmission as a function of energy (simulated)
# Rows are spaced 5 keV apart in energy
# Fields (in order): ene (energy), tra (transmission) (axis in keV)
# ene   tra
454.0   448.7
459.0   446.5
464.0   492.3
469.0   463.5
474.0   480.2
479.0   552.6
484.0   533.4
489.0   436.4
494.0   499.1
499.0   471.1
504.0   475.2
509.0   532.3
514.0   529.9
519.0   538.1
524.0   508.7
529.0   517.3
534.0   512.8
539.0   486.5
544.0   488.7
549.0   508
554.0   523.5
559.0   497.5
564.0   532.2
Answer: 532.3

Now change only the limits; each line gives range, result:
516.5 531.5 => 538.1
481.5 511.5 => 533.4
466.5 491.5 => 552.6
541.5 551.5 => 508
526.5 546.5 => 517.3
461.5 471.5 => 492.3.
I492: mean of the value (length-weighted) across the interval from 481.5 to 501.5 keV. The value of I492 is 485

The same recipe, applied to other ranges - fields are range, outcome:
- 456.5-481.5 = 487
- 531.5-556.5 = 504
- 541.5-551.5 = 498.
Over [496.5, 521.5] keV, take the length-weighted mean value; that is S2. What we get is 509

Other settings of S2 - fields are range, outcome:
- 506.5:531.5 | 525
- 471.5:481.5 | 516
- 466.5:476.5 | 472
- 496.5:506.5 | 473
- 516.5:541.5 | 513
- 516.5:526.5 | 523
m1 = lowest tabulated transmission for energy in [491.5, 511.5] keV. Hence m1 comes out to 471.1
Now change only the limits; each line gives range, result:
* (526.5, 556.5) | 486.5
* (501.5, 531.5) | 475.2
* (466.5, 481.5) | 463.5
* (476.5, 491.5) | 436.4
